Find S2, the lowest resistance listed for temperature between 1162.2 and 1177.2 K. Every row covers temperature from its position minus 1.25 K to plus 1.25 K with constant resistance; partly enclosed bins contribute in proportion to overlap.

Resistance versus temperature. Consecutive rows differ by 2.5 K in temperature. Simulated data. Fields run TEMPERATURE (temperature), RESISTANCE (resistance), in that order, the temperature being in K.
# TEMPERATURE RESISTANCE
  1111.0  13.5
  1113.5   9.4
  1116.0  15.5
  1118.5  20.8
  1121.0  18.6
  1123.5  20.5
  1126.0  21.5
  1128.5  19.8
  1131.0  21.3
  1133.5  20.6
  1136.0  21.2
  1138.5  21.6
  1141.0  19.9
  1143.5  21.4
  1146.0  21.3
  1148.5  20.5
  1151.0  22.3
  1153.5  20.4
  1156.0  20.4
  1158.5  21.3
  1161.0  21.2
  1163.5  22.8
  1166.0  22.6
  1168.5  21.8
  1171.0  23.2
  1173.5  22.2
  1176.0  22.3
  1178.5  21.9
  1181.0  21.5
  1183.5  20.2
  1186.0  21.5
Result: 21.8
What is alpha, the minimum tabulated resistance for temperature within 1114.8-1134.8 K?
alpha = 15.5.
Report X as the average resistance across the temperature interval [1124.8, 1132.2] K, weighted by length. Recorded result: 20.9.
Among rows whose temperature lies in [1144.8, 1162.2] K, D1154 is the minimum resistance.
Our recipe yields 20.4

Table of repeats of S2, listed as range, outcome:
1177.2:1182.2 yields 21.5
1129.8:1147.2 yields 19.9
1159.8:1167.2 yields 21.2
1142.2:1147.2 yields 21.3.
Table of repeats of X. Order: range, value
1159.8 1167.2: 22.2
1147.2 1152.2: 21.4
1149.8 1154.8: 21.3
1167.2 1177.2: 22.4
